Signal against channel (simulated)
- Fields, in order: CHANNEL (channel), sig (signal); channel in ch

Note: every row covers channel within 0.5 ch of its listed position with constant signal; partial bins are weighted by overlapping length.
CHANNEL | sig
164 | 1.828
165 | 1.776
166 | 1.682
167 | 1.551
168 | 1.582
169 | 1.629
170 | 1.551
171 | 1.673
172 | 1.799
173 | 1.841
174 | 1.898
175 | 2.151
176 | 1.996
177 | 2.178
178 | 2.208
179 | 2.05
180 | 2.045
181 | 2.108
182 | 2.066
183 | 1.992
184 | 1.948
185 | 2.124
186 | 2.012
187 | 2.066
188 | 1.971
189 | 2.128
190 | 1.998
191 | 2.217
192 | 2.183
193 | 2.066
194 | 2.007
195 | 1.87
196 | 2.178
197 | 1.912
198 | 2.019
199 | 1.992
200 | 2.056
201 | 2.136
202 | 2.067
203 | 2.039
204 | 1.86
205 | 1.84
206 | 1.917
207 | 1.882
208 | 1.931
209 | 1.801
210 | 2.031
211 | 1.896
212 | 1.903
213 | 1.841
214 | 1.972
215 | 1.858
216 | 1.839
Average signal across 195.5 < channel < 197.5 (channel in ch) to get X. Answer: 2.04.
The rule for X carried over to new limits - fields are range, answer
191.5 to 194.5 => 2.09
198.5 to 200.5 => 2.02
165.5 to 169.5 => 1.61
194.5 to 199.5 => 1.99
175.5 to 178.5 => 2.13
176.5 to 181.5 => 2.12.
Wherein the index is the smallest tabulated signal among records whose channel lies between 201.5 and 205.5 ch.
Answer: 1.84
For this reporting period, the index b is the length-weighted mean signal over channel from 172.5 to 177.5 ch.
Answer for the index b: 2.01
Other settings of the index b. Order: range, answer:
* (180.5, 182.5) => 2.09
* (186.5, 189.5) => 2.06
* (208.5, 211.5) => 1.91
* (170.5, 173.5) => 1.77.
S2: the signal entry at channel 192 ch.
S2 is 2.183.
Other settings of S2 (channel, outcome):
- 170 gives 1.551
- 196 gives 2.178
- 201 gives 2.136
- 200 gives 2.056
